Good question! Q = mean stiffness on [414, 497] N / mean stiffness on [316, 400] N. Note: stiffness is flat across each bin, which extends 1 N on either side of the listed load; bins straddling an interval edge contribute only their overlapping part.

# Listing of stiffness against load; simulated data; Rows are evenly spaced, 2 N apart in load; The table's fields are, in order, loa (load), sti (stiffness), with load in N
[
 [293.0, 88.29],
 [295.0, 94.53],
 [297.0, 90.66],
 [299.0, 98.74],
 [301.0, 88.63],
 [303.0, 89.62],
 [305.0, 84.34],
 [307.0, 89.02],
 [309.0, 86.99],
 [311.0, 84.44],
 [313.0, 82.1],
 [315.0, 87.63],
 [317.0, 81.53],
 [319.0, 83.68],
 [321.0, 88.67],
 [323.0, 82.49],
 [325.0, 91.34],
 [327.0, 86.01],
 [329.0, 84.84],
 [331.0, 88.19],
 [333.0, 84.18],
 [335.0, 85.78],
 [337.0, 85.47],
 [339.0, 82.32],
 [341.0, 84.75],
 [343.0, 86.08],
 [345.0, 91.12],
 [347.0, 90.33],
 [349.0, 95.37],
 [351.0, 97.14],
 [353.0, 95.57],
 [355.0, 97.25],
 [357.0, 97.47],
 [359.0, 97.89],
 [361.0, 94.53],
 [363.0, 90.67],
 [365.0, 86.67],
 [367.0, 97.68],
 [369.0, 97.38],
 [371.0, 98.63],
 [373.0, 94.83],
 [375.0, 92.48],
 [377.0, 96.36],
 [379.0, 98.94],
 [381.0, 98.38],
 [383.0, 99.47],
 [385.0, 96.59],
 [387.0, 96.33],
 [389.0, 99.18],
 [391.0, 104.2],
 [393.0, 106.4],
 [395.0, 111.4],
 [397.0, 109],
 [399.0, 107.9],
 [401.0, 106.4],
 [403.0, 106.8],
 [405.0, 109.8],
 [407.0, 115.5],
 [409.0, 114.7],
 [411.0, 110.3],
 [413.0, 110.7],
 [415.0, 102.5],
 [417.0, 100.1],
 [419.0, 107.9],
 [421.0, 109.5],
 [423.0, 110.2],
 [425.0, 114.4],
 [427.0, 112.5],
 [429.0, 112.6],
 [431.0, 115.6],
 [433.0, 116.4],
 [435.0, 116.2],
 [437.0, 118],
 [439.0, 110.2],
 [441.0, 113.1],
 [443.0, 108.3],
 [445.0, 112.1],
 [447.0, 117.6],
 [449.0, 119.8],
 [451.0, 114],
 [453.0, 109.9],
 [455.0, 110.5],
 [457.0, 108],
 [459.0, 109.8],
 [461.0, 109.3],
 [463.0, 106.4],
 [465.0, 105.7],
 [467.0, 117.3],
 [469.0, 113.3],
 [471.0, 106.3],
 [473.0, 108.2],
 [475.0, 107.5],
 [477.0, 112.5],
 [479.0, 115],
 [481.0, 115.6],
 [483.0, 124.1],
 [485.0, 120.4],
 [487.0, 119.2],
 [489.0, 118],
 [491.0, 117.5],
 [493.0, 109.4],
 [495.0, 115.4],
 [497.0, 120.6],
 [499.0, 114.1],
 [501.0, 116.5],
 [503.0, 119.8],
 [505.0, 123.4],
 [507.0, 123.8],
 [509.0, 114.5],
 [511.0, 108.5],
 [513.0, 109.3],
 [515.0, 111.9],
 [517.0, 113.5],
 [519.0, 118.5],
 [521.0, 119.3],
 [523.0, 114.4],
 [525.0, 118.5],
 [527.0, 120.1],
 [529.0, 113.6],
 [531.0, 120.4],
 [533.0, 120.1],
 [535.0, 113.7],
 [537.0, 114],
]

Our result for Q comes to 1.20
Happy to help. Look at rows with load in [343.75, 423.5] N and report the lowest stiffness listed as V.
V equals 86.67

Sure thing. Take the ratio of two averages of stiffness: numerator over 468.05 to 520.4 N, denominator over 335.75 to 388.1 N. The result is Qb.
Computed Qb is 1.2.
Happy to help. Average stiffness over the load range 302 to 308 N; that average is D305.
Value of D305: 87.7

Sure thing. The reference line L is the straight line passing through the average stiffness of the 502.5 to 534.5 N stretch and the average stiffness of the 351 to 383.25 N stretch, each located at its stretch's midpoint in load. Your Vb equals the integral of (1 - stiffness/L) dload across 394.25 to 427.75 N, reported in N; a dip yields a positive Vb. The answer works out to -2.45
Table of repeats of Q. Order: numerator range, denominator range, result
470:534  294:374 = 1.29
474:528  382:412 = 1.09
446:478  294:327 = 1.27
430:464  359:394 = 1.16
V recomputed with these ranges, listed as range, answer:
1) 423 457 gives 108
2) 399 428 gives 100.1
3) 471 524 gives 106.3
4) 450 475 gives 105.7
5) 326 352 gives 82.32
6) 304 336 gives 81.53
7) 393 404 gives 106.4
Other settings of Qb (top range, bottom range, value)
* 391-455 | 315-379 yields 1.23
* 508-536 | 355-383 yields 1.21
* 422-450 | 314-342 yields 1.33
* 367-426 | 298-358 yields 1.18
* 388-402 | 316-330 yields 1.24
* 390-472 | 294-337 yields 1.27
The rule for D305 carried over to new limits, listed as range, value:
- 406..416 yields 111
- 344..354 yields 93.9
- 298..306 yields 90.3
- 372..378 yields 94.6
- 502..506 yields 122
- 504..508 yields 124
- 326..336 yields 85.8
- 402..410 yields 112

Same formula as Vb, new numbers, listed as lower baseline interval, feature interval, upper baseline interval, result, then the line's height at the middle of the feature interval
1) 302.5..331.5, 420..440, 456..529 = -1.76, 104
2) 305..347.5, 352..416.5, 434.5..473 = -2.34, 97.7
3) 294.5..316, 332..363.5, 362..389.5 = 0.70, 93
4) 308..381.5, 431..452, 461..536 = -1.71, 106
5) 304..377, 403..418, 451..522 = -1.12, 101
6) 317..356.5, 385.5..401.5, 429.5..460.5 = -0.53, 101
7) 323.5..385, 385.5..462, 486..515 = -4.78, 104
